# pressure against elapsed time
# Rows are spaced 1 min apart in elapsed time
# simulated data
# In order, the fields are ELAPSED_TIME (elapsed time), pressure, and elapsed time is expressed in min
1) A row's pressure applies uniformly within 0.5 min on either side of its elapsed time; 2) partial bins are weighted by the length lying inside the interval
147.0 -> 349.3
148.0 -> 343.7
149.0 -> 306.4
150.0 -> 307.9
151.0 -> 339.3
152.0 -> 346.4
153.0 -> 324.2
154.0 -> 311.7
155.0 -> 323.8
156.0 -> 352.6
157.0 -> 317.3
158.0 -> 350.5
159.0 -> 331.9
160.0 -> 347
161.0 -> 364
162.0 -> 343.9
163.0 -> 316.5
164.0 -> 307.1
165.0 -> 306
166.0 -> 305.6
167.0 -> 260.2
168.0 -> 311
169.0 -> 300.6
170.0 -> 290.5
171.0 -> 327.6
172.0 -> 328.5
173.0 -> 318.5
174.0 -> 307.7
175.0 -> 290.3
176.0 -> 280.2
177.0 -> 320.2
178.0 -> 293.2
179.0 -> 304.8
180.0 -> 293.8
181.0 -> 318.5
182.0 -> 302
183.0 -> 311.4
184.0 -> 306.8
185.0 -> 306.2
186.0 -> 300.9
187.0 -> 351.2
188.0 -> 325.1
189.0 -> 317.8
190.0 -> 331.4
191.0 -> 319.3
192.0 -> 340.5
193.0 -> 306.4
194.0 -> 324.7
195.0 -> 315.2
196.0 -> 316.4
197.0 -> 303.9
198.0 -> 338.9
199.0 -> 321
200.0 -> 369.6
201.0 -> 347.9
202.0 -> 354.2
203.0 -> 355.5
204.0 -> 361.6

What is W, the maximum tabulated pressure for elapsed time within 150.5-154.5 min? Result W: 346.4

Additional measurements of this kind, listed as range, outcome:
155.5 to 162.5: 364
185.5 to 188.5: 351.2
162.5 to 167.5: 316.5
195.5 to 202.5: 369.6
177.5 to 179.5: 304.8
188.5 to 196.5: 340.5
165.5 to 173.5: 328.5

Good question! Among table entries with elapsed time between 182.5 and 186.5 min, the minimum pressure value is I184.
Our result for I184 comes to 300.9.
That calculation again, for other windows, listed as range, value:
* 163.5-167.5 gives 260.2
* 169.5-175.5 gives 290.3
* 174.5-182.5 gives 280.2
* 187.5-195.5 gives 306.4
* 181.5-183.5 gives 302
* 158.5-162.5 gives 331.9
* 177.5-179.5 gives 293.2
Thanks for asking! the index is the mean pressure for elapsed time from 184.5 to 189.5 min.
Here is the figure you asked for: 320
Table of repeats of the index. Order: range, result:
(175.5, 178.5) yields 298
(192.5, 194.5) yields 316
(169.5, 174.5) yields 315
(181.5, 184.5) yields 307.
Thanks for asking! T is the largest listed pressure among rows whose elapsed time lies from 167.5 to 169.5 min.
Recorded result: 311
